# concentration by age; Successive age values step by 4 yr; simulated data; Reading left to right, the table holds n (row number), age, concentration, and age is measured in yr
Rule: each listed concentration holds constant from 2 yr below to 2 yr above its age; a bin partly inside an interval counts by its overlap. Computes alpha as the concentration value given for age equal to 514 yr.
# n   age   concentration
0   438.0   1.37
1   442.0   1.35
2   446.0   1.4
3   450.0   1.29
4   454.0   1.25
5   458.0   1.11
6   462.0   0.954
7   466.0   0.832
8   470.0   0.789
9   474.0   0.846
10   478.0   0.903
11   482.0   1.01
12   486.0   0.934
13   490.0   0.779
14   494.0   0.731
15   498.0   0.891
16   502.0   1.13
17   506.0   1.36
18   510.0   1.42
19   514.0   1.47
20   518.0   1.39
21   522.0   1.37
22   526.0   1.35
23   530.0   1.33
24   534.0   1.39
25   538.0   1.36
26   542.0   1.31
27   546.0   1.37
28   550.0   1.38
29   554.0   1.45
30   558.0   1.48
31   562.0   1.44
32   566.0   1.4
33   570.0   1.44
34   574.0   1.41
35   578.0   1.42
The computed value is 1.47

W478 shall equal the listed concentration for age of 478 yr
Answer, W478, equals 0.903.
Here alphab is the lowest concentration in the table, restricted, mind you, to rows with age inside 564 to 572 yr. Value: 1.4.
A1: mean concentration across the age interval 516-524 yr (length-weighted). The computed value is 1.38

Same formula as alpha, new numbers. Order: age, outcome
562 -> 1.44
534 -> 1.39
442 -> 1.35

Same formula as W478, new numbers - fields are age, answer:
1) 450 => 1.29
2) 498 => 0.891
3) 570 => 1.44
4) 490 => 0.779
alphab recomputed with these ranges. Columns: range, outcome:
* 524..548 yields 1.31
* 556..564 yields 1.44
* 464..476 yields 0.789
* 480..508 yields 0.731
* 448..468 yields 0.832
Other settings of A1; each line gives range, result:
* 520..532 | 1.35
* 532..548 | 1.36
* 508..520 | 1.43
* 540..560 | 1.4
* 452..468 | 1.04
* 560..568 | 1.42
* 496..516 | 1.25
